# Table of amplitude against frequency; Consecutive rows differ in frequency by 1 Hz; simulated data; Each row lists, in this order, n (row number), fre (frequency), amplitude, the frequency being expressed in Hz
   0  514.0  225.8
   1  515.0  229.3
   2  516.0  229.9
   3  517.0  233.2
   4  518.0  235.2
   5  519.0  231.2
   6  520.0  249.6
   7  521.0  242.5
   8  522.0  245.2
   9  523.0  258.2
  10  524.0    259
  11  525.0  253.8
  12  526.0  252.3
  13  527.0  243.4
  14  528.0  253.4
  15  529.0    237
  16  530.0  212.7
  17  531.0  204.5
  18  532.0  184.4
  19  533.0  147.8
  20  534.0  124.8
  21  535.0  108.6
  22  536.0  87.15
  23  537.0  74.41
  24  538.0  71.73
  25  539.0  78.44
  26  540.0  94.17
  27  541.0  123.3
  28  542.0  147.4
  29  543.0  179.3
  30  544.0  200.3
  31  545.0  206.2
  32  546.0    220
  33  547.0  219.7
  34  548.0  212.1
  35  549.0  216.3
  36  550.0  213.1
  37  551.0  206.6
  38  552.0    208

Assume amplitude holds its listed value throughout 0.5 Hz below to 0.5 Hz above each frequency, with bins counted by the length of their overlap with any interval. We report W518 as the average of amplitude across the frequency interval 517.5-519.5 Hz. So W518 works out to 233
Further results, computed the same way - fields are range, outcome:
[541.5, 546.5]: 191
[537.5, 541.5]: 91.9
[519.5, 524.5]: 251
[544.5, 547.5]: 215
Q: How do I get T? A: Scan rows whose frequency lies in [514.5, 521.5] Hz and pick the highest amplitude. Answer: 249.6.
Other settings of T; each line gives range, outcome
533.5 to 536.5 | 124.8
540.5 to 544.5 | 200.3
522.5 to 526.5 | 259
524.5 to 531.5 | 253.8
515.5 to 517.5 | 233.2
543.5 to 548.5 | 220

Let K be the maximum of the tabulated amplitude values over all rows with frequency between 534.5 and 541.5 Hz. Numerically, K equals 123.3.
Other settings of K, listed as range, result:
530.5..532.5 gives 204.5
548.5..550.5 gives 216.3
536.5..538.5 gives 74.41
